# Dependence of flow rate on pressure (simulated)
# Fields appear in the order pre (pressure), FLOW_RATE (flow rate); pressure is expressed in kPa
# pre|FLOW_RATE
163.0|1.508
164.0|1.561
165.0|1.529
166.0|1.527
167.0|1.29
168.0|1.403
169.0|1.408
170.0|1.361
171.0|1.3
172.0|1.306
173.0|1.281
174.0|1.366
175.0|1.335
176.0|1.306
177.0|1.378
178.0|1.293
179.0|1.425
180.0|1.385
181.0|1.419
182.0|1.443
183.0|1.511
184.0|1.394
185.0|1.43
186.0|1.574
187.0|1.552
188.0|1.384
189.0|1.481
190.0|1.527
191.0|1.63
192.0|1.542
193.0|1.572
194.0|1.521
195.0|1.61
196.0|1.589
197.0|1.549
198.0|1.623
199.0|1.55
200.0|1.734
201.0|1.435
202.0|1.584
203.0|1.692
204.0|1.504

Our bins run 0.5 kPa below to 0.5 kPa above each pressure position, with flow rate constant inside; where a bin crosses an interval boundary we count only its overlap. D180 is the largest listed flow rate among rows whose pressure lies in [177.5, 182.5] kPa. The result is 1.443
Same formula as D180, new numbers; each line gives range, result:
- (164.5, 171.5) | 1.529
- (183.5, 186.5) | 1.574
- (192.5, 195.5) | 1.61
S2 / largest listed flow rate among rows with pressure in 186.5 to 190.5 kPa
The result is 1.552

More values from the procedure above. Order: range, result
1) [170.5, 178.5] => 1.378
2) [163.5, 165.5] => 1.561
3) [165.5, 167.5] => 1.527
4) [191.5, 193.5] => 1.572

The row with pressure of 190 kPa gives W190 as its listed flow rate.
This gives 1.527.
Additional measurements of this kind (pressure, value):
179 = 1.425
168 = 1.403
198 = 1.623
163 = 1.508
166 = 1.527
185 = 1.43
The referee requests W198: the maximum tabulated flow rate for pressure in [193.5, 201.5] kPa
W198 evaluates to 1.734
